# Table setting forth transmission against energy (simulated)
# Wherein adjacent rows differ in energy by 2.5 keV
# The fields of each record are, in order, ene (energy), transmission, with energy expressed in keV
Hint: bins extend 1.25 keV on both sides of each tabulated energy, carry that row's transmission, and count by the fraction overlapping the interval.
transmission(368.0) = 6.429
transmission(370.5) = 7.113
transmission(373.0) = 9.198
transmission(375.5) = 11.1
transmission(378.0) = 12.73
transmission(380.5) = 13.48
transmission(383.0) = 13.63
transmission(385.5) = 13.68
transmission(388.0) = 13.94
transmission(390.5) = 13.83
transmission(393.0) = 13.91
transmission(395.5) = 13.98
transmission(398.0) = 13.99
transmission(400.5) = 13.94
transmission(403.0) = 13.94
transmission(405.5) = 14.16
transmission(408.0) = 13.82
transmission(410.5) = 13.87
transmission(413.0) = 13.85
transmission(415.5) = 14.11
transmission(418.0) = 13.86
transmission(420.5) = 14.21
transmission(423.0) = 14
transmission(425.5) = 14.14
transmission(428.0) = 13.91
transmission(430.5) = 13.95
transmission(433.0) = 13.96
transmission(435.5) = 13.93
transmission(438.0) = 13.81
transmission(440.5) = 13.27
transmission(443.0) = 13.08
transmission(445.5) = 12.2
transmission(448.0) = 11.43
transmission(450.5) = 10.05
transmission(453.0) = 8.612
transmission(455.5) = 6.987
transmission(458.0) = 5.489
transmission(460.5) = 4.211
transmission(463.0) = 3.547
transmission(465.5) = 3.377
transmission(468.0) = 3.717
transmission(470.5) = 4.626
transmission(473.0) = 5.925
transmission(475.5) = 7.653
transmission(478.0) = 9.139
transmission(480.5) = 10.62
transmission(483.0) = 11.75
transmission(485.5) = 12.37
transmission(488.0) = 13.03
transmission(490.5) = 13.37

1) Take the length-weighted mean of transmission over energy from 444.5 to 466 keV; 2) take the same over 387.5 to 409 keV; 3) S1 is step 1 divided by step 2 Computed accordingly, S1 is 0.5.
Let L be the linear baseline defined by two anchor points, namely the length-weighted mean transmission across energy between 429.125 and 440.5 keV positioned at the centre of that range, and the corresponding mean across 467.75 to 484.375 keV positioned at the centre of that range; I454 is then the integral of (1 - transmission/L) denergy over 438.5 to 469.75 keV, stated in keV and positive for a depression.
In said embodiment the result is 9.34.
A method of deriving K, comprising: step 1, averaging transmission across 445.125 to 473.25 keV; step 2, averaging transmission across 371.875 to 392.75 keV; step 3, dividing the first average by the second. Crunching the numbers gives 0.5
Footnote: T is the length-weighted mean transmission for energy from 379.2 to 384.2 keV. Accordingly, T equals 13.5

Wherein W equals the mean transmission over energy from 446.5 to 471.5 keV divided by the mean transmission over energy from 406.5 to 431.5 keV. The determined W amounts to 0.4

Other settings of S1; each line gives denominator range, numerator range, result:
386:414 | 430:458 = 0.83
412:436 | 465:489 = 0.59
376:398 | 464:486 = 0.55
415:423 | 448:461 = 0.54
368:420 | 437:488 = 0.67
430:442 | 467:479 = 0.45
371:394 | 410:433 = 1.11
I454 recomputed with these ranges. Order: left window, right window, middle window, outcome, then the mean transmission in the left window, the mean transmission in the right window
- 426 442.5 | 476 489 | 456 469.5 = 8.8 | 13.8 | 11.1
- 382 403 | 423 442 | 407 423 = -0.1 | 13.9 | 13.9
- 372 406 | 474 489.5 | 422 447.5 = -3.3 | 13.3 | 10.7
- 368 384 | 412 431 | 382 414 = -4.1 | 10.8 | 14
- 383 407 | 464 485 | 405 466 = -4.8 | 13.9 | 7.25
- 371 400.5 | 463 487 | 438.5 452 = -3.9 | 12.9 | 7.53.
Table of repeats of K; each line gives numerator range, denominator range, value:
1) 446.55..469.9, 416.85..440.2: 0.46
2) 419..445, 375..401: 1.02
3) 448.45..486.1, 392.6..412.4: 0.52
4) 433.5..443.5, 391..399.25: 0.97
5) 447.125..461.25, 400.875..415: 0.56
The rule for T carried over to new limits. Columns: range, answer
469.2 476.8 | 6.07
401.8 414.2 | 13.9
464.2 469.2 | 3.55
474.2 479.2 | 8.36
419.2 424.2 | 14.1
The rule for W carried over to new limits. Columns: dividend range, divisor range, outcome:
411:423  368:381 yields 1.38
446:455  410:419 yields 0.71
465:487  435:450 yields 0.62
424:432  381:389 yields 1.02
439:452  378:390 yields 0.88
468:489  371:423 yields 0.67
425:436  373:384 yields 1.13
